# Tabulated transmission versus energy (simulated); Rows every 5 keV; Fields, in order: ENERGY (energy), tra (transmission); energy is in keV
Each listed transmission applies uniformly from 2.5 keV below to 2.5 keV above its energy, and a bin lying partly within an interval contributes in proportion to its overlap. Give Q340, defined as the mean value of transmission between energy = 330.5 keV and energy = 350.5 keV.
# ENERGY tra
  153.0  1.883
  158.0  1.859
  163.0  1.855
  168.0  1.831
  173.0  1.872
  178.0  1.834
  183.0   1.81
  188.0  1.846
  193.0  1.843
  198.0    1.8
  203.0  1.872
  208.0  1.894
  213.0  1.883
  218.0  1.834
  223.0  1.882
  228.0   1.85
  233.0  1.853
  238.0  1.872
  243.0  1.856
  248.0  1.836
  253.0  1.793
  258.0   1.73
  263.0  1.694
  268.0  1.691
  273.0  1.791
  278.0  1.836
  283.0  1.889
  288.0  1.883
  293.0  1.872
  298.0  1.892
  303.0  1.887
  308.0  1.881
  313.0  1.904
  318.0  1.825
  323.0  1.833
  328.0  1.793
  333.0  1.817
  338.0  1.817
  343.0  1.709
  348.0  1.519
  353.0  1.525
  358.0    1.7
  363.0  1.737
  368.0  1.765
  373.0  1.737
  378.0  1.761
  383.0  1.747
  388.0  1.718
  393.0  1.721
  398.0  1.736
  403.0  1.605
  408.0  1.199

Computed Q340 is 1.72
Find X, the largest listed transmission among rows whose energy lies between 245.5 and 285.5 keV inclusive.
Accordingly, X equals 1.889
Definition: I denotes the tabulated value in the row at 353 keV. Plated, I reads 1.525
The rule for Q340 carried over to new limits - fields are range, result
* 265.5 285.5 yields 1.8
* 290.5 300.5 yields 1.88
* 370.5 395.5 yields 1.74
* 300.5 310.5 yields 1.88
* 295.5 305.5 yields 1.89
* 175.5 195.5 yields 1.83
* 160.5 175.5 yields 1.85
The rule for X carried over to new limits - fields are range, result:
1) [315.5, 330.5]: 1.833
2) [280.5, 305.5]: 1.892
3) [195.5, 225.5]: 1.894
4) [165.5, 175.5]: 1.872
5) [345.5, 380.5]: 1.765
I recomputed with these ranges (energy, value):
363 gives 1.737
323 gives 1.833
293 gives 1.872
